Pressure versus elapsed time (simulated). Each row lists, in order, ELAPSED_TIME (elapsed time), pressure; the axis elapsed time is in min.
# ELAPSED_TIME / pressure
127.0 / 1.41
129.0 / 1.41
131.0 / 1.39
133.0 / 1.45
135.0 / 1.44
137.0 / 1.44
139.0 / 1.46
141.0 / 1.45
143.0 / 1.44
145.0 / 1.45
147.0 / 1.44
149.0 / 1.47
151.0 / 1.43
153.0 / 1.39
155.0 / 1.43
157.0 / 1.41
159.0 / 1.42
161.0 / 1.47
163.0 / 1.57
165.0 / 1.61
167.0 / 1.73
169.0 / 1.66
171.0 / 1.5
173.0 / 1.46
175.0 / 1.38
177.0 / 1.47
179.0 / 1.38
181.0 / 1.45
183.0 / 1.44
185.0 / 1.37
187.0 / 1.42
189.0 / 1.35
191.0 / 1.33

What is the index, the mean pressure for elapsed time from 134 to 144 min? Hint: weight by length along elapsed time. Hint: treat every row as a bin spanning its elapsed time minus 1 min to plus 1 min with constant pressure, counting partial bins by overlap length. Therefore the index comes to 1.45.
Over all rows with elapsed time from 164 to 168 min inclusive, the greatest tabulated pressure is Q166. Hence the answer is 1.73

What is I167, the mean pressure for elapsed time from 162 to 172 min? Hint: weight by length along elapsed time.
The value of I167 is 1.61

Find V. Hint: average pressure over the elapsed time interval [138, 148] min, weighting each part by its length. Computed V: 1.45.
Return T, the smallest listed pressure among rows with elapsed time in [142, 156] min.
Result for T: 1.39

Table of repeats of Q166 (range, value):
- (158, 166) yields 1.61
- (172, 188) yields 1.47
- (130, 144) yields 1.46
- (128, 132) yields 1.41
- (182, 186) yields 1.44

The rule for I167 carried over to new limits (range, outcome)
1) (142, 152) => 1.45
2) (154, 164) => 1.46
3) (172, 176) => 1.42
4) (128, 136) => 1.42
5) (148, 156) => 1.43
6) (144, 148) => 1.44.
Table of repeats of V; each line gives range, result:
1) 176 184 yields 1.44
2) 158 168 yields 1.56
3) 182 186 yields 1.41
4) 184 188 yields 1.4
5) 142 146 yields 1.44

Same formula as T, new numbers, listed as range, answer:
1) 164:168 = 1.61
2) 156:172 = 1.41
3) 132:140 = 1.44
